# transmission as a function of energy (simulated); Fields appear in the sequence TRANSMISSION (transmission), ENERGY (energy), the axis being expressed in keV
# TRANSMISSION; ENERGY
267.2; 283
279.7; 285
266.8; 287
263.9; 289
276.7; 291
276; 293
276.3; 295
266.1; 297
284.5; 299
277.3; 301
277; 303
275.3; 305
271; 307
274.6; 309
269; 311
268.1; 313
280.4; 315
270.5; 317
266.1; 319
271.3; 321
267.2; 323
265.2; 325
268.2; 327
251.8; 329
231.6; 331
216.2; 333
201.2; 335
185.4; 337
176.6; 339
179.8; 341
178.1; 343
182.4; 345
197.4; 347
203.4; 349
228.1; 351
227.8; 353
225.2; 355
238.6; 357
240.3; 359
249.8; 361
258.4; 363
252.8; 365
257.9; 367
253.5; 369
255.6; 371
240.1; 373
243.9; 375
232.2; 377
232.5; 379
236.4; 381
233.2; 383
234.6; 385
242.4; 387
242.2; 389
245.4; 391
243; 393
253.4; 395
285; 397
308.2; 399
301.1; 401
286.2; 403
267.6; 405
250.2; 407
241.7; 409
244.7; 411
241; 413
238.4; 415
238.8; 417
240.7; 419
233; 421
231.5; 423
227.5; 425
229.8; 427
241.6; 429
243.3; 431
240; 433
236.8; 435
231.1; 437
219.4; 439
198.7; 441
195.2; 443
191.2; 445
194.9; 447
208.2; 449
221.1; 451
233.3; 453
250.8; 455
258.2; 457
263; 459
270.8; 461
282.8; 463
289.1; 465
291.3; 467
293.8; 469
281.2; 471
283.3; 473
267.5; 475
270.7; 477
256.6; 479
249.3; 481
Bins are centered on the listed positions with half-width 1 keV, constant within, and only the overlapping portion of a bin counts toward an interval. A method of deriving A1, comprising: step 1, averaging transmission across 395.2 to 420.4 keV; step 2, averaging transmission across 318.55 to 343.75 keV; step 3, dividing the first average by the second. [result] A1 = 1.15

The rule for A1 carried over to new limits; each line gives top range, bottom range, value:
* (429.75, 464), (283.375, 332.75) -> 0.86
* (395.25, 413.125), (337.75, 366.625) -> 1.24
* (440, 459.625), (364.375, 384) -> 0.91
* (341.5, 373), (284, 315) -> 0.84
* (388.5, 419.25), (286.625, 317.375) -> 0.95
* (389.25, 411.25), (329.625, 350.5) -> 1.35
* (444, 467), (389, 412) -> 0.92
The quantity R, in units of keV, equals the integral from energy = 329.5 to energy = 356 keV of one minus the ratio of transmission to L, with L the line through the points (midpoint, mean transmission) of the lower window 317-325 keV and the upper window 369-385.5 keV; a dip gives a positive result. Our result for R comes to 5.5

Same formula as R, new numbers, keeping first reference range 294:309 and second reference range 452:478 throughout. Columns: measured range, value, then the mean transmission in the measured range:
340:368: 5.2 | 223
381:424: 3.3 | 252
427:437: 1.3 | 238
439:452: 3.3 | 203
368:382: 1.6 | 242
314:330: 0.4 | 268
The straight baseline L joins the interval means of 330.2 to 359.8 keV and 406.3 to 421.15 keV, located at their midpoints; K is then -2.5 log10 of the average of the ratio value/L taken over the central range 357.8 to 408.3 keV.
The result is -0.13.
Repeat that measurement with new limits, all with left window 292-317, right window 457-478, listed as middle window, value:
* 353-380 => 0.133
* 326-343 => 0.284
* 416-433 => 0.175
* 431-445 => 0.254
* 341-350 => 0.408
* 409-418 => 0.152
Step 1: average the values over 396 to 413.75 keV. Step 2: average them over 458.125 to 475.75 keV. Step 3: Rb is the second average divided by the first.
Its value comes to 1.04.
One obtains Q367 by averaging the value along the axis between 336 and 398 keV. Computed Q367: 231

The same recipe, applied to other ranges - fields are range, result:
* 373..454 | 239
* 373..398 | 244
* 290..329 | 272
